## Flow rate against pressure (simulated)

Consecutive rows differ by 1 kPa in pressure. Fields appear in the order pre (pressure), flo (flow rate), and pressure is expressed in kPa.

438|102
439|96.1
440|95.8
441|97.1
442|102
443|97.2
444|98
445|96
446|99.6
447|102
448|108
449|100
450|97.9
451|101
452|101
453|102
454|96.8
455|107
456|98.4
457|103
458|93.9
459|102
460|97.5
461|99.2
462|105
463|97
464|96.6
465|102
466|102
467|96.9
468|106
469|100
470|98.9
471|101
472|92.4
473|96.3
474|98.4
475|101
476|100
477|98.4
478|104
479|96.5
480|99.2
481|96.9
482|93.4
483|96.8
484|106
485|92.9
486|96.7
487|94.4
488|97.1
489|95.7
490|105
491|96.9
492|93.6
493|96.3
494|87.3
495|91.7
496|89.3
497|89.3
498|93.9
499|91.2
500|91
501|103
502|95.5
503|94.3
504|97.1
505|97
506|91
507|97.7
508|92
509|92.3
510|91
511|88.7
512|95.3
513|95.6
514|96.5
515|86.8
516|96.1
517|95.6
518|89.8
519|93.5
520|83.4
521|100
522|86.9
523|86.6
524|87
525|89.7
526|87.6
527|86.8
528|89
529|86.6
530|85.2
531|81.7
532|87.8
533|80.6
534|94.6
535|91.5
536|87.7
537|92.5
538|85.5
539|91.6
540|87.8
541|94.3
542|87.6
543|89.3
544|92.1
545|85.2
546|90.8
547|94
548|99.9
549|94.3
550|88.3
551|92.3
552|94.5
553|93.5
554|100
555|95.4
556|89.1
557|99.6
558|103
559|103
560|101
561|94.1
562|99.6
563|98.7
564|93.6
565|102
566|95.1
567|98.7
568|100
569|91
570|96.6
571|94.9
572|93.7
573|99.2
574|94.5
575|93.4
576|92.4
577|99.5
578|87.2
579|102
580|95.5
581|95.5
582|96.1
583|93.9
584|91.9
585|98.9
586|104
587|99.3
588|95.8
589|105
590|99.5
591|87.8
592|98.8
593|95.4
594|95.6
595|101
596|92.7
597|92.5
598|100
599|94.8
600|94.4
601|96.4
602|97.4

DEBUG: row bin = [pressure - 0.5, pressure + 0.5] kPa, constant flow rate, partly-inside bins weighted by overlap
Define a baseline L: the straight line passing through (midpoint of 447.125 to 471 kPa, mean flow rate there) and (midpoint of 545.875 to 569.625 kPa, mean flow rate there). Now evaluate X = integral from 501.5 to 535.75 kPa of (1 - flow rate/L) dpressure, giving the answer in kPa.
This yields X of 2.5 kPa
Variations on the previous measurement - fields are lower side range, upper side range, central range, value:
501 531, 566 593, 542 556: 0.2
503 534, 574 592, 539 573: -0.4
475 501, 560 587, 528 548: 1.5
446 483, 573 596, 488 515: 1.3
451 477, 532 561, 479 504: 0.5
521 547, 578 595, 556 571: -0.7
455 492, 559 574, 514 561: 3.0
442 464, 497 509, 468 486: -0.2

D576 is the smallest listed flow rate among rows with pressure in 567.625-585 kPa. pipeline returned 87.2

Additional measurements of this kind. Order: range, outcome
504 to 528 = 83.4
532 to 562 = 80.6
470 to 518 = 86.8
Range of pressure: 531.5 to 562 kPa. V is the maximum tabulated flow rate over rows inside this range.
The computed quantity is 103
